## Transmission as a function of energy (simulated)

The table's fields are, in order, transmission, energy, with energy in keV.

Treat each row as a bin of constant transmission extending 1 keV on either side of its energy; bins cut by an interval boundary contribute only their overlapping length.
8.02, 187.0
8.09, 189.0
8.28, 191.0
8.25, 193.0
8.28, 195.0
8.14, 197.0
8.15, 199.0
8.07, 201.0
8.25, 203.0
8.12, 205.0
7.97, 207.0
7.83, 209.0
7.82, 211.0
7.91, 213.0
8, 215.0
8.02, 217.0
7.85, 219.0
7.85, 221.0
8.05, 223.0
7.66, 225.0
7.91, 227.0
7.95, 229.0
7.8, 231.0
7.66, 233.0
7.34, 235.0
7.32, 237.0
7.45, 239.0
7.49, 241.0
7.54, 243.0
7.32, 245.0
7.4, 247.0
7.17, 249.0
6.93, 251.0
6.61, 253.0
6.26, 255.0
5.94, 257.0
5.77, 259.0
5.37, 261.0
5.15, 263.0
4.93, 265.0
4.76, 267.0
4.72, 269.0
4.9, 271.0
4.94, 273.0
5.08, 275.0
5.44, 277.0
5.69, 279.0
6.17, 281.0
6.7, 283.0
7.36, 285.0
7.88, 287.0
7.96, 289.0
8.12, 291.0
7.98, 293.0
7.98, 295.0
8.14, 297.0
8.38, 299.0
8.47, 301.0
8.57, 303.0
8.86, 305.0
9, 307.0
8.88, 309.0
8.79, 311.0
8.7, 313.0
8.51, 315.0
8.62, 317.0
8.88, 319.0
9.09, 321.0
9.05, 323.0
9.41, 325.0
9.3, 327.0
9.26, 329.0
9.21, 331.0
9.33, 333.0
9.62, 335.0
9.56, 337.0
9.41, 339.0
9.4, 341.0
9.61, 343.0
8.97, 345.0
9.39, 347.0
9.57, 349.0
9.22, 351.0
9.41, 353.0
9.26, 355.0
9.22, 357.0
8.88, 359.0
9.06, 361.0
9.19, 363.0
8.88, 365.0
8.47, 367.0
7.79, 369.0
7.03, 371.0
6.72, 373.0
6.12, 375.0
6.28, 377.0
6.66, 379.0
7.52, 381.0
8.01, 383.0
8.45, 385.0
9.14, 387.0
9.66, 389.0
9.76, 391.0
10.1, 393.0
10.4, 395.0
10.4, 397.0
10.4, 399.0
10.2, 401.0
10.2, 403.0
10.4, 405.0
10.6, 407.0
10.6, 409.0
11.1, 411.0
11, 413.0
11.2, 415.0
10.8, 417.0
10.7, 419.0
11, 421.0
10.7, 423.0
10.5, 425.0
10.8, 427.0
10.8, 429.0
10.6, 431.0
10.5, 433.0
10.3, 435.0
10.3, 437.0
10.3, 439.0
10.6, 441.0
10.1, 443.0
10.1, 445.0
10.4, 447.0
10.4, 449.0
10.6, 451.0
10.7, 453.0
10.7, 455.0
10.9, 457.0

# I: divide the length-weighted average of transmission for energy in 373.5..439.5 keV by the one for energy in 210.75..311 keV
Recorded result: 1.4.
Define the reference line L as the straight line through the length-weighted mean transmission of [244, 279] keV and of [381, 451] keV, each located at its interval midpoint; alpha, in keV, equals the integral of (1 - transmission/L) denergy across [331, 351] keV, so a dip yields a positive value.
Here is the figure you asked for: -3.2 keV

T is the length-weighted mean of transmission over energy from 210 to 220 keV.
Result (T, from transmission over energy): 7.92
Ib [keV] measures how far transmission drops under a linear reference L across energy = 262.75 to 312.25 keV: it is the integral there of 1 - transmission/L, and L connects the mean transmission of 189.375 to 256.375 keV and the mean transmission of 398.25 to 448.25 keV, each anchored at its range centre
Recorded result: 9.4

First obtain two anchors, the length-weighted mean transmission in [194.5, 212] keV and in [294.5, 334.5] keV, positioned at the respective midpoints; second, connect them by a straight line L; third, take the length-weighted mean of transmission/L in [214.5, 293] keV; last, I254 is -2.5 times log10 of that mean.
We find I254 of 0.23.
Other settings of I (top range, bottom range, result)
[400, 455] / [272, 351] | 1.27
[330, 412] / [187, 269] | 1.24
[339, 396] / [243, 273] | 1.45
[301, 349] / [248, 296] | 1.46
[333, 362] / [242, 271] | 1.53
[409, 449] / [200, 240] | 1.35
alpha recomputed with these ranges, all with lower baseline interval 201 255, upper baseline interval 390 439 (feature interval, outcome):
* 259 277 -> 7.00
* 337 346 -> 0.04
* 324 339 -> -0.21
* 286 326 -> 1.36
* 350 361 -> 0.51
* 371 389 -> 4.58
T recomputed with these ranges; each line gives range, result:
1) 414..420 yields 10.9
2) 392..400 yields 10.3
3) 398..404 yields 10.3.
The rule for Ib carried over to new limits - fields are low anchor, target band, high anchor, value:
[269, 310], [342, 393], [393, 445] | 3.84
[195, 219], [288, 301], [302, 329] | 0.92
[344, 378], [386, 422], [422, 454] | -3.16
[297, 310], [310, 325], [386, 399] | 0.02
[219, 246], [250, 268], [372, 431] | 5.00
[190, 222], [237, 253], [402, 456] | 2.28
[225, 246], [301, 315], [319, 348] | 0.17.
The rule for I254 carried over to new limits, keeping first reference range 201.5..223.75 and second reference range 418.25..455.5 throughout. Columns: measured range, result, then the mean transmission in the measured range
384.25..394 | 0.06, 9.45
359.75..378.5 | 0.25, 7.71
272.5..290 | 0.34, 6.4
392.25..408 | -0.02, 10.3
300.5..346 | 0.02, 9.07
